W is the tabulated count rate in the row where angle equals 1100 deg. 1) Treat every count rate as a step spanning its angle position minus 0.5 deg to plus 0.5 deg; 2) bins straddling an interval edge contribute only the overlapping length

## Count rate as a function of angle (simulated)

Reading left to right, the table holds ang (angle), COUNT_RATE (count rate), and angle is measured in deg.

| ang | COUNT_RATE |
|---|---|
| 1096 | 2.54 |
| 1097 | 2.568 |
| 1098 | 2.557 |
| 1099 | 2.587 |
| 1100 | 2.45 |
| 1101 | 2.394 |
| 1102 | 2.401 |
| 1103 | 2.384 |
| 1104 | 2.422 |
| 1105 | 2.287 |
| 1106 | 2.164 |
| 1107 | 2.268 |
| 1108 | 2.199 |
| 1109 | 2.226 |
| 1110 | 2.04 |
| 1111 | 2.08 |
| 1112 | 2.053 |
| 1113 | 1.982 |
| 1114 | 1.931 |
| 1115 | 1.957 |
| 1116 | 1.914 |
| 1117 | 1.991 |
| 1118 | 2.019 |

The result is 2.45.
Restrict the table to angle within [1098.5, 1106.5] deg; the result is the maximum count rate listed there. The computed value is 2.587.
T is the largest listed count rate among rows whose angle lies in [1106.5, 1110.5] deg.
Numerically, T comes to 2.268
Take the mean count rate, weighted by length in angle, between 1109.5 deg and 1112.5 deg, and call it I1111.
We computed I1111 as 2.06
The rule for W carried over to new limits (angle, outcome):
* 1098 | 2.557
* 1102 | 2.401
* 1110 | 2.04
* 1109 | 2.226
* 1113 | 1.982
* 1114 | 1.931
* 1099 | 2.587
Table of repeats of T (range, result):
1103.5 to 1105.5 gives 2.422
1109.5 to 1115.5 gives 2.08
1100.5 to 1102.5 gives 2.401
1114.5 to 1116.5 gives 1.957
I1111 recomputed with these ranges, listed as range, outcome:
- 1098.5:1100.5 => 2.52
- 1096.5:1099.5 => 2.57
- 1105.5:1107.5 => 2.22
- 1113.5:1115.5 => 1.94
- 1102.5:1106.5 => 2.31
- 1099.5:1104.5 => 2.41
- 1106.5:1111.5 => 2.16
